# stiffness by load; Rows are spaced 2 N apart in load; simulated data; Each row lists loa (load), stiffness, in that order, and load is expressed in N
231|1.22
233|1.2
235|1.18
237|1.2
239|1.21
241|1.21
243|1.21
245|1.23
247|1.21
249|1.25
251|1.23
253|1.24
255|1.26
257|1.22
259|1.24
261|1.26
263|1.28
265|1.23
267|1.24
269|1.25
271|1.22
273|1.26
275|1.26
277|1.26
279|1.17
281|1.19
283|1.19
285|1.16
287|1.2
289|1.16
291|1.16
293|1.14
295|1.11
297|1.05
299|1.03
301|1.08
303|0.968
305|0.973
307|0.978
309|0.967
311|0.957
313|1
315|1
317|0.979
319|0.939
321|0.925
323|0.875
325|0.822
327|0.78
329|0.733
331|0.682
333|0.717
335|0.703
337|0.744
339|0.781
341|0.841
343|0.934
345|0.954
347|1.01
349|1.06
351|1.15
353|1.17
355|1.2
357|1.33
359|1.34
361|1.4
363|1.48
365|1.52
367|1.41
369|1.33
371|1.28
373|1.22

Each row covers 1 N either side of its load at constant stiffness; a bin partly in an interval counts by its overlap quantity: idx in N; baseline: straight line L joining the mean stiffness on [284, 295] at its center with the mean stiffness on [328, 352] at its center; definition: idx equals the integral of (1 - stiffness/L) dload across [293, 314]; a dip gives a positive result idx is 1.15 N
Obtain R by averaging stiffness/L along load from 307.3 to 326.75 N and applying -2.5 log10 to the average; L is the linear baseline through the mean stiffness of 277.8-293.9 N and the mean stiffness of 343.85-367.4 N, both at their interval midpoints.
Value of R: 0.27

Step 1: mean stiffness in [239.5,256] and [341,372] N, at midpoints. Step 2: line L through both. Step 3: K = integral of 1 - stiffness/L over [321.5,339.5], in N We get 6.8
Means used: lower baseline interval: 1.23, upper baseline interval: 1.23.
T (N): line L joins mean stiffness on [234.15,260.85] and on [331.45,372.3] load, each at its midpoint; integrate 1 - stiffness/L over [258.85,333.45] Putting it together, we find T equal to 7.0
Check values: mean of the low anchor 1.22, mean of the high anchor 1.11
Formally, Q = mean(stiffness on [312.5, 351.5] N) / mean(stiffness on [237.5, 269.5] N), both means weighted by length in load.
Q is 0.71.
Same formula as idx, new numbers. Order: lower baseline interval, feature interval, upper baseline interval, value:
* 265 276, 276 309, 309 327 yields -0.3 N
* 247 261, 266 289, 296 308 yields -1.8 N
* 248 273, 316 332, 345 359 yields 4.6 N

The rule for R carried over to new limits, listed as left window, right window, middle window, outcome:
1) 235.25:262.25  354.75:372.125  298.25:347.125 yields 0.42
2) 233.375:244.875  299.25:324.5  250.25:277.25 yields -0.11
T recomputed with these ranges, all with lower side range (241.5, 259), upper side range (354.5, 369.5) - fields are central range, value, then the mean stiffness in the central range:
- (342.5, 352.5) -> 2.4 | 1.03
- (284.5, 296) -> 1.2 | 1.15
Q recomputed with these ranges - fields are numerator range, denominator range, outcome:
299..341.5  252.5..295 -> 0.73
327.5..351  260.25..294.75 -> 0.70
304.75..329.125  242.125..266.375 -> 0.74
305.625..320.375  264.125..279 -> 0.78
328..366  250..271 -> 0.84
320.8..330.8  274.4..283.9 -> 0.67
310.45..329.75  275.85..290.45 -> 0.76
